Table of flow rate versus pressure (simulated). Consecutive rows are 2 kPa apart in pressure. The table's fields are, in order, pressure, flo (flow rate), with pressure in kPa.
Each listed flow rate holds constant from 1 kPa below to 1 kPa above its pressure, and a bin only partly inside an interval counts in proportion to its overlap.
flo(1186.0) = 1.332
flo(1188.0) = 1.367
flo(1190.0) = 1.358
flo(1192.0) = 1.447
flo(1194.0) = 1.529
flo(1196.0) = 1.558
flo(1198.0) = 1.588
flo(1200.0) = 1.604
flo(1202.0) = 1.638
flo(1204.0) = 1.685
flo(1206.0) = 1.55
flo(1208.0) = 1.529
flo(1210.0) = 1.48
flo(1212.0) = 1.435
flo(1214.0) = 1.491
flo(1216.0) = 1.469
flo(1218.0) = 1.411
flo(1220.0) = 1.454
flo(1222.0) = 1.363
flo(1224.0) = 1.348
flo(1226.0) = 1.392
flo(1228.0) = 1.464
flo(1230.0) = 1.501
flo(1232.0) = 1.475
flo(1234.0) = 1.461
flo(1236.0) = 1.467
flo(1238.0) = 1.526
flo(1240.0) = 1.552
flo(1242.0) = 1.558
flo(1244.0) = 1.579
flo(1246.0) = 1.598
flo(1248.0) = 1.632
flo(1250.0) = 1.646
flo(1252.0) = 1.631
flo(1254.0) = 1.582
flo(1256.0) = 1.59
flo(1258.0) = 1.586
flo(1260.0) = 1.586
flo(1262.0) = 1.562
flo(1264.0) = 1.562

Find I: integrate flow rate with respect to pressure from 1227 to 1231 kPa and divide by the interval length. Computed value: 1.48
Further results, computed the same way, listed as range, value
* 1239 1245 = 1.56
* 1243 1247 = 1.59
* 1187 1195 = 1.43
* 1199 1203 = 1.62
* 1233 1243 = 1.51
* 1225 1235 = 1.46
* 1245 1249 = 1.61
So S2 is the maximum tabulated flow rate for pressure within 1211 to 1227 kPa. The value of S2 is 1.491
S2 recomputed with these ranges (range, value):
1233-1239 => 1.526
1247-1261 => 1.646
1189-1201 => 1.604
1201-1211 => 1.685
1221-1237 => 1.501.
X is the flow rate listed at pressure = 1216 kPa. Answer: 1.469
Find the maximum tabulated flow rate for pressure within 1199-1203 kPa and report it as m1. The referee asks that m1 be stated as 1.638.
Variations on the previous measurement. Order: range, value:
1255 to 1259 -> 1.59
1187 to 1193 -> 1.447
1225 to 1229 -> 1.464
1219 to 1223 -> 1.454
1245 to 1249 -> 1.632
